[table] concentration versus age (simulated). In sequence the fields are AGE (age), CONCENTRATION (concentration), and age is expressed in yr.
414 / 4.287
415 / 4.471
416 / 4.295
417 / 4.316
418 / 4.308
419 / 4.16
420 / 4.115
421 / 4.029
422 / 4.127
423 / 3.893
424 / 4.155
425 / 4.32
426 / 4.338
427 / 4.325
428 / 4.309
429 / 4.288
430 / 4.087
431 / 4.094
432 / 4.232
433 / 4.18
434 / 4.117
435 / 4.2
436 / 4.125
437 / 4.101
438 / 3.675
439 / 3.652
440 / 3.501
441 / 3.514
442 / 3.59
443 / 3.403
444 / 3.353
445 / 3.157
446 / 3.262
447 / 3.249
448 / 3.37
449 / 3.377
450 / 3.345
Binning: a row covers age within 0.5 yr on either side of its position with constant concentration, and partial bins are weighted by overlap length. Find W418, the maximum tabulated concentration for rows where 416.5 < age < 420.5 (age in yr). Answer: 4.316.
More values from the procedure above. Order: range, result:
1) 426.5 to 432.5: 4.325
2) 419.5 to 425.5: 4.32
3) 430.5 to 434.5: 4.232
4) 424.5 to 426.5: 4.338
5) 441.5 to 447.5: 3.59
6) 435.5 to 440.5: 4.125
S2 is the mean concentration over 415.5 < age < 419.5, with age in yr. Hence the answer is 4.27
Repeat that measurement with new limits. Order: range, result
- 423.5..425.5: 4.24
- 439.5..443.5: 3.5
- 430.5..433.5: 4.17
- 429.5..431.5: 4.09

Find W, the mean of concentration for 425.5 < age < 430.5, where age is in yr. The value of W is 4.27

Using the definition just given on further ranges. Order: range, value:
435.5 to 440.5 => 3.81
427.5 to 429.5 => 4.3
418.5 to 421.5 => 4.1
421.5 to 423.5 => 4.01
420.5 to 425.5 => 4.1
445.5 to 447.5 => 3.26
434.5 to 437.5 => 4.14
